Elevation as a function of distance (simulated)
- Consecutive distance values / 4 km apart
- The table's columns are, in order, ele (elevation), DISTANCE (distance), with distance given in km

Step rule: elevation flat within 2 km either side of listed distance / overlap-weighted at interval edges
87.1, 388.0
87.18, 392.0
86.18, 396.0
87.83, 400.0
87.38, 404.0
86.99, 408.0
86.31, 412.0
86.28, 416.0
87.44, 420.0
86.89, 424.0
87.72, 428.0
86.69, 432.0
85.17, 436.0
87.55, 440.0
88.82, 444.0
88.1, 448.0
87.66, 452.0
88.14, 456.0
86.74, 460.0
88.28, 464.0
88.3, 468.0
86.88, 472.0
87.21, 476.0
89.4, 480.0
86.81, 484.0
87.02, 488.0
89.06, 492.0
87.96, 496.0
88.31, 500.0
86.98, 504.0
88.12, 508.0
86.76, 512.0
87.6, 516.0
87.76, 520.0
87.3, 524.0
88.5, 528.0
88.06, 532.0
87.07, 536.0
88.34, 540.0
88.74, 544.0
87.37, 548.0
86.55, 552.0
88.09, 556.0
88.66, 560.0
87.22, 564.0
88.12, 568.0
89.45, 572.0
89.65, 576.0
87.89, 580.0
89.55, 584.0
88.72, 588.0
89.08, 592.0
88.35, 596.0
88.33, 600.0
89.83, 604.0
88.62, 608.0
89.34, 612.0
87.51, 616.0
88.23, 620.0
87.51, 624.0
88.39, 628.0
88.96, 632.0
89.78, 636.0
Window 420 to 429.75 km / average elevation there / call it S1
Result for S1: 87.3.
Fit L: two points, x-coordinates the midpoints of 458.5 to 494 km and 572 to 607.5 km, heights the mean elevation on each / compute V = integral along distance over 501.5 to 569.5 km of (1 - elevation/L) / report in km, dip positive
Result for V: 0.5 km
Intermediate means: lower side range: 87.8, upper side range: 88.9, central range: 87.7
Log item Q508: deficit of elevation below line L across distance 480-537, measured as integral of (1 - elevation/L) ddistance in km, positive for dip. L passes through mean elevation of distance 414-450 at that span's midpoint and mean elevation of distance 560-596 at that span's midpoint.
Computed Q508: 0.2 km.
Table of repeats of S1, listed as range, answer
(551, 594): 88.5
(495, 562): 87.8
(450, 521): 87.7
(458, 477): 87.5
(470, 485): 87.6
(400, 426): 87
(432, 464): 87.5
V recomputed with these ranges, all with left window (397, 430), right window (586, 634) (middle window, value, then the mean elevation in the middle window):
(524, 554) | 0.09 km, 87.8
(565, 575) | -0.05 km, 88.7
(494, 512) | 0.01 km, 87.7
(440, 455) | -0.13 km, 88.1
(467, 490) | 0.00 km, 87.6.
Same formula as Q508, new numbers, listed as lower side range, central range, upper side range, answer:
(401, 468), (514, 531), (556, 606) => 0.1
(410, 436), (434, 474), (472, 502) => -0.1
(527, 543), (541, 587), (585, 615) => 0.0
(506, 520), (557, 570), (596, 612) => 0.0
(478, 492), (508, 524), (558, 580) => 0.1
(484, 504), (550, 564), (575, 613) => 0.1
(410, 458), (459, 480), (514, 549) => -0.1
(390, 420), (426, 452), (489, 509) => 0.0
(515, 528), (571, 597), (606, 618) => -0.2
